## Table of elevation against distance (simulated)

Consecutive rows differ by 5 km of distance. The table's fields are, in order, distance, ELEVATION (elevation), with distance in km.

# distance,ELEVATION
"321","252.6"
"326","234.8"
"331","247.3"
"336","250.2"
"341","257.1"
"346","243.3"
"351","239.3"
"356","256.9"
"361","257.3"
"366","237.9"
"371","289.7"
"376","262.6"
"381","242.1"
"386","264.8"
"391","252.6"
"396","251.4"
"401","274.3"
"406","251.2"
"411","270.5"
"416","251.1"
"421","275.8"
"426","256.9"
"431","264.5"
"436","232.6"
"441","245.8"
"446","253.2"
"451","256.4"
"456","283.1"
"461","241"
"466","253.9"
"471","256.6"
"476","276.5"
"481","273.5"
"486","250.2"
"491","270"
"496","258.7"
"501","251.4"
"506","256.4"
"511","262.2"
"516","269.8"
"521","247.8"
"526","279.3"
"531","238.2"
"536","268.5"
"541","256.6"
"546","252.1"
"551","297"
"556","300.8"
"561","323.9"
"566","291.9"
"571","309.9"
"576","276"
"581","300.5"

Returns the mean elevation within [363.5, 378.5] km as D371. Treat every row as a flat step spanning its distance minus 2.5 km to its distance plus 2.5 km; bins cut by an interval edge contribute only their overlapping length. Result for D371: 263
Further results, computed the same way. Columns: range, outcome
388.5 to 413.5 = 260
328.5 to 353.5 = 247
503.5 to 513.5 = 259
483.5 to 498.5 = 260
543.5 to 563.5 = 293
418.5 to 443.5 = 255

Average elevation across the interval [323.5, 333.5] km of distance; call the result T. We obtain 241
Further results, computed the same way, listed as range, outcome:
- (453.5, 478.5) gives 262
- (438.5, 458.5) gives 260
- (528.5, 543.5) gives 254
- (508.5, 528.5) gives 265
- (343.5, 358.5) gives 246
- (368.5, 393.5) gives 262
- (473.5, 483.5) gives 275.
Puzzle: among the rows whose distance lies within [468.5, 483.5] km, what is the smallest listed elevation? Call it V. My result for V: 256.6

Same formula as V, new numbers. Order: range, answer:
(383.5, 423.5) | 251.1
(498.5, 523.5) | 247.8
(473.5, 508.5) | 250.2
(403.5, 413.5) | 251.2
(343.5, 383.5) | 237.9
